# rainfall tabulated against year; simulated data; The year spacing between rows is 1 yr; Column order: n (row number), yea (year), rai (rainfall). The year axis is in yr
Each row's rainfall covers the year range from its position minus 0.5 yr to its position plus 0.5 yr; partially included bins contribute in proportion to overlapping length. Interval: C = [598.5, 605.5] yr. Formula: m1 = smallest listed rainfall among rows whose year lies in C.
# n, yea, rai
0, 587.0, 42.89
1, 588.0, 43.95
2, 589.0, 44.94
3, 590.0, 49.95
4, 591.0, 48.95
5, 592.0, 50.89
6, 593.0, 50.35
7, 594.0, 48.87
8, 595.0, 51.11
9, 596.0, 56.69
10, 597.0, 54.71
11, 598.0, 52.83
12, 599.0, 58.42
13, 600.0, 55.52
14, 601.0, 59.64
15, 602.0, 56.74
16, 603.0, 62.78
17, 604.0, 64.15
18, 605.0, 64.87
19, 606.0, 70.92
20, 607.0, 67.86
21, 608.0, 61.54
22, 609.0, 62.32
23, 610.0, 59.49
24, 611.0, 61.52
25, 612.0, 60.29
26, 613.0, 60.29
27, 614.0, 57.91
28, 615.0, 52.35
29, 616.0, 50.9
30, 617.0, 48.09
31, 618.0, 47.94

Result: 55.52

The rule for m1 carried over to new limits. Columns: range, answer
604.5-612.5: 59.49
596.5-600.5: 52.83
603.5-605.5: 64.15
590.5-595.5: 48.87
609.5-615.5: 52.35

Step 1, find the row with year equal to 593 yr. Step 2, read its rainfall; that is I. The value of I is 50.35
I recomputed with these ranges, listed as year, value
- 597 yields 54.71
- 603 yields 62.78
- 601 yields 59.64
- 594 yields 48.87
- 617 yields 48.09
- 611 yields 61.52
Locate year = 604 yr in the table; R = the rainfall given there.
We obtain 64.15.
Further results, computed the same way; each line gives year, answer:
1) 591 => 48.95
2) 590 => 49.95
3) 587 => 42.89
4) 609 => 62.32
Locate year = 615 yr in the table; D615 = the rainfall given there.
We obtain 52.35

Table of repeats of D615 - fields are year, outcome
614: 57.91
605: 64.87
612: 60.29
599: 58.42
